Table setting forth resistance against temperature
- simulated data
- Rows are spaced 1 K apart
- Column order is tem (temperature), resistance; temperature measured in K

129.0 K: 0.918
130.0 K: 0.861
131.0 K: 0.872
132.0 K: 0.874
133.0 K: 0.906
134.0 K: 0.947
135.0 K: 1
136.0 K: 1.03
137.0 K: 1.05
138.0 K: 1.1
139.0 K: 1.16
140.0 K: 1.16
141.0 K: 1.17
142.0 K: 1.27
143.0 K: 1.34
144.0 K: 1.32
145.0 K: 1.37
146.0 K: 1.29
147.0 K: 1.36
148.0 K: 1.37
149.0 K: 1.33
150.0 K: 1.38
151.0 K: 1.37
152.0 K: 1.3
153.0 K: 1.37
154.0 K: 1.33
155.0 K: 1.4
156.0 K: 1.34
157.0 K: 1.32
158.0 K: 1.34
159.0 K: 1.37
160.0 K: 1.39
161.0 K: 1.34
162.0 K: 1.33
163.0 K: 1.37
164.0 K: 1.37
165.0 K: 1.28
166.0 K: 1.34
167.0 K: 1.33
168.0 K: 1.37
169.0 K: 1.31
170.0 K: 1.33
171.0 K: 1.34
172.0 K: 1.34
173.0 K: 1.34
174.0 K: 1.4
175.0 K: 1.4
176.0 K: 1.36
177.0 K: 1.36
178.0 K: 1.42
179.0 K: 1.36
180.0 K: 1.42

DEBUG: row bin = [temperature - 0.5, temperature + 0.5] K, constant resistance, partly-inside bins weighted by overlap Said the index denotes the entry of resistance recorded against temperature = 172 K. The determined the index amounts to 1.34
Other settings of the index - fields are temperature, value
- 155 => 1.4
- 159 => 1.37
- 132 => 0.874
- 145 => 1.37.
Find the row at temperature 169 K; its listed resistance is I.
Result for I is 1.31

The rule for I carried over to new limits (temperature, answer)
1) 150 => 1.38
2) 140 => 1.16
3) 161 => 1.34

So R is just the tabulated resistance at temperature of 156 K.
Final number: 1.34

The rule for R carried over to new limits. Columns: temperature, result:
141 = 1.17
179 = 1.36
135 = 1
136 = 1.03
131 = 0.872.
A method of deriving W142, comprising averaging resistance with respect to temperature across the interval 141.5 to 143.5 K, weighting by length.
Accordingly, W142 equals 1.31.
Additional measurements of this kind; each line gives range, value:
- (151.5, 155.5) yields 1.35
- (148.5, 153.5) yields 1.35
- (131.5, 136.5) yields 0.951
